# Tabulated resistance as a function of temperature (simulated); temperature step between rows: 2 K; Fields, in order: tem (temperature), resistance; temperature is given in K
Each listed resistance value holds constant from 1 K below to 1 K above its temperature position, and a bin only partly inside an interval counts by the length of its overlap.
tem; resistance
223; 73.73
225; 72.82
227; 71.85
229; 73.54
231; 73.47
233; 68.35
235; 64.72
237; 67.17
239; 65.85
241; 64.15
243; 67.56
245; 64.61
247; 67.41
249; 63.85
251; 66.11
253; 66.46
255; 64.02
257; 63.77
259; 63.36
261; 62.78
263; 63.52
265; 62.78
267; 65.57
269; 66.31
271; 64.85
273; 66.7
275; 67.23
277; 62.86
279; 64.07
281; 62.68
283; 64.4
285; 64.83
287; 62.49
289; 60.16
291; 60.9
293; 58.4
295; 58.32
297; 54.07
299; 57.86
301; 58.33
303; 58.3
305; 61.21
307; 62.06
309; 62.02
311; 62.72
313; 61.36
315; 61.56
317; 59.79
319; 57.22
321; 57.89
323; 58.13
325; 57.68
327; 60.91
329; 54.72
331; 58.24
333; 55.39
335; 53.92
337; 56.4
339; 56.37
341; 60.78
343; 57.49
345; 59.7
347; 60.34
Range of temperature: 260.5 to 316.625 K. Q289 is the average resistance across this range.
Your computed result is 62.1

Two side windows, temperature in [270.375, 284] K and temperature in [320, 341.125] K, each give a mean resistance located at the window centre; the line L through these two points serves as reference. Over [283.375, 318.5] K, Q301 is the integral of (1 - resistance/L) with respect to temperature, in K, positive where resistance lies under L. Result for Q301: 0.6 K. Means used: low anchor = 64.7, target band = 60.3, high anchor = 57.2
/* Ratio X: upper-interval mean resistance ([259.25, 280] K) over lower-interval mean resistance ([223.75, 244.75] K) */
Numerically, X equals 0.94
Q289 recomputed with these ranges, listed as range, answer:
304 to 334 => 59.4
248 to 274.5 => 64.7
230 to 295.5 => 64.6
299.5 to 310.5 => 60.4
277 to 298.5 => 61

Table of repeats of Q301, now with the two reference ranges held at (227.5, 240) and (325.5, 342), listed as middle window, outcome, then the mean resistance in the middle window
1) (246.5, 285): 0.3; 64.6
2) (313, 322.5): 0.0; 59.3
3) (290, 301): 0.7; 57.9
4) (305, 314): -0.3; 61.9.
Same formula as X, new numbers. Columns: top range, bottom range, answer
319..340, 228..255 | 0.85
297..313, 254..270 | 0.94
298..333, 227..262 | 0.89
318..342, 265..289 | 0.89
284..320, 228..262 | 0.91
